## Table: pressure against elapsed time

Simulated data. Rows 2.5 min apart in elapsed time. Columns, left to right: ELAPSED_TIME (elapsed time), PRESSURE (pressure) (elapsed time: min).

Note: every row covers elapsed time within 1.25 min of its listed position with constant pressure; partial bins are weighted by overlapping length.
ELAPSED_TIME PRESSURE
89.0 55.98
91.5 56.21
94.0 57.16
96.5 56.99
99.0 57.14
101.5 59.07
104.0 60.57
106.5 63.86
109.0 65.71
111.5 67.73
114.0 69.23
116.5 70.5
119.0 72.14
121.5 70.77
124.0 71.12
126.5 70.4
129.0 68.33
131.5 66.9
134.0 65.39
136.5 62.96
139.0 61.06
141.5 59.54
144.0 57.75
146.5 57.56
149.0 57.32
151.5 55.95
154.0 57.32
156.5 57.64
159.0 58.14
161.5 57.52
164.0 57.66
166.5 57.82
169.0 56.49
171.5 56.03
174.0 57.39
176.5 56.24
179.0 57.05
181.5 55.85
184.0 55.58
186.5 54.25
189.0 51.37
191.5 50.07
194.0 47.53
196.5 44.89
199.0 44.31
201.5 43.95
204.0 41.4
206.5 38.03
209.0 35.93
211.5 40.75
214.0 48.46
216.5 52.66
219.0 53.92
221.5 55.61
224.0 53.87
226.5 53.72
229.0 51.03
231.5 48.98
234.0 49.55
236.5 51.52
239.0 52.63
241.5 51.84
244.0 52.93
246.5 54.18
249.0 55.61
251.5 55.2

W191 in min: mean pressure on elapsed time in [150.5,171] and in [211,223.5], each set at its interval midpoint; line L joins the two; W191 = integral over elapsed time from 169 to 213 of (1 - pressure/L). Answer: 4.1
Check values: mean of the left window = 57.3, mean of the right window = 51.1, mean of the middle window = 49.1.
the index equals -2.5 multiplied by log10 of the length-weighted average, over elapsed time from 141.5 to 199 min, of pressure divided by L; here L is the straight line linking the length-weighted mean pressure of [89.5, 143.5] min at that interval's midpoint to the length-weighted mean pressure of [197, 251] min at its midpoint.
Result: 0.029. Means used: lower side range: 64.2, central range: 55.2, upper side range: 49.1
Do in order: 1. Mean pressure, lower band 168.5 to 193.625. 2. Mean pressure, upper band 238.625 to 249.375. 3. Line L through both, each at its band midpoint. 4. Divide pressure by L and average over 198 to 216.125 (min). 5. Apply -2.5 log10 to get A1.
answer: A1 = 0.27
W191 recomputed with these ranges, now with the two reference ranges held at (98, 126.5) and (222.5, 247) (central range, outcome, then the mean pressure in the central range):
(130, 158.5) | 1.24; 60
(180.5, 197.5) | 1.79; 51.4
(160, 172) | 0.58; 57.2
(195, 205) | 2.19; 43.8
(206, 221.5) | 2.35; 46.2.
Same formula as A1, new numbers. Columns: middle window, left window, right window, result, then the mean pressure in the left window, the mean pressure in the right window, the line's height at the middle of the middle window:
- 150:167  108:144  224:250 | 0.094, 67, 52.2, 62.6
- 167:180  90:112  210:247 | -0.031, 60.2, 51.3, 55.1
